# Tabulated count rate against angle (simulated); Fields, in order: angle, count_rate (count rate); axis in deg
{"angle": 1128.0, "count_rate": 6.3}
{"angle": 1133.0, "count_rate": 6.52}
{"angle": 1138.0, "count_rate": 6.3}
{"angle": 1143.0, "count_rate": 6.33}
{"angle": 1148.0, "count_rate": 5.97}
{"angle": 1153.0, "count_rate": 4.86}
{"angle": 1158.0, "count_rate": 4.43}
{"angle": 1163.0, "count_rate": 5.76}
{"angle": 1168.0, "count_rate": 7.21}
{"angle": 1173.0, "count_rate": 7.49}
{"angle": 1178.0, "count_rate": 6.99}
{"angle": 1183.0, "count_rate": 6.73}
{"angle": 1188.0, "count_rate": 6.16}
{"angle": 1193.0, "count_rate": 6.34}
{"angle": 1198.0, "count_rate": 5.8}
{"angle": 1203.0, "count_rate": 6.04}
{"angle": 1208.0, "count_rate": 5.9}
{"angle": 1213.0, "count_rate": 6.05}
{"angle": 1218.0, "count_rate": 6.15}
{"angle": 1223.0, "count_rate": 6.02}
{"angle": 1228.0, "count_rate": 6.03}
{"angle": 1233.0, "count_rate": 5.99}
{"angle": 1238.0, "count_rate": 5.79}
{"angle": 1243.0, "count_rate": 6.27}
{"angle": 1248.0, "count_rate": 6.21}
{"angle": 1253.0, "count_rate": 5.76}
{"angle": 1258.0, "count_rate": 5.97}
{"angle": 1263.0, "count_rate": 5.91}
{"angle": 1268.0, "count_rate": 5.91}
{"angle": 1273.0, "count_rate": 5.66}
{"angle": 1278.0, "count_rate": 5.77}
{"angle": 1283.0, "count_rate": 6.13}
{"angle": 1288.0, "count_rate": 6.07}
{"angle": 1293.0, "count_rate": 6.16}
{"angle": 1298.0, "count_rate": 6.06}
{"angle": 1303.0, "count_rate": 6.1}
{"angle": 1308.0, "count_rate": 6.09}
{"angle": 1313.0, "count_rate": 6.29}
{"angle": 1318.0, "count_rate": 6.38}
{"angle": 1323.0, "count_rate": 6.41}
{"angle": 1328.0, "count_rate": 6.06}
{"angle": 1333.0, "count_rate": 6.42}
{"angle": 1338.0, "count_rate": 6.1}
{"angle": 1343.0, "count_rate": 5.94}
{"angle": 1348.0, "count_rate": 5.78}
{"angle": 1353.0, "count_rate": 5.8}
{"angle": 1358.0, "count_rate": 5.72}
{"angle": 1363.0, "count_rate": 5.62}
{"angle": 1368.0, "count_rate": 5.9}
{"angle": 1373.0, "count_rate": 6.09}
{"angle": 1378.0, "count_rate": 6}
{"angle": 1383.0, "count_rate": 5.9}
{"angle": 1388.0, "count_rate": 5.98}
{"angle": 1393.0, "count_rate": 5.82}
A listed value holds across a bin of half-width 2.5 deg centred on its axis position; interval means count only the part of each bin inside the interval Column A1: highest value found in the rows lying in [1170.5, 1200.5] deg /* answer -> 7.49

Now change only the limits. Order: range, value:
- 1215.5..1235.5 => 6.15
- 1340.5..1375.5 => 6.09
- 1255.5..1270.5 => 5.97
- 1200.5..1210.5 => 6.04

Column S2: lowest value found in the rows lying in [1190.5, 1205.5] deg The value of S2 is 5.8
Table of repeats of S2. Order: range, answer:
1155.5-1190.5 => 4.43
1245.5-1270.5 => 5.76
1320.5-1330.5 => 6.06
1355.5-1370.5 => 5.62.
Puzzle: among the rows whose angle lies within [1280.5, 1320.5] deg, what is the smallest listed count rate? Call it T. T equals 6.06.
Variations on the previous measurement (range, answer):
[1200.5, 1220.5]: 5.9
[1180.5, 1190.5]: 6.16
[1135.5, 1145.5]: 6.3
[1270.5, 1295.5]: 5.66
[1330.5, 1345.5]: 5.94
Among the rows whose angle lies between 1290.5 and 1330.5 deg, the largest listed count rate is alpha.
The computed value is 6.41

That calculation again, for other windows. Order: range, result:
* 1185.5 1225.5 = 6.34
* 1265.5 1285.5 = 6.13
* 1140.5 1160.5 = 6.33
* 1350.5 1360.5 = 5.8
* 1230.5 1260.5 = 6.27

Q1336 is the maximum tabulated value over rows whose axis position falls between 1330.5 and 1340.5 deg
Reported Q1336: 6.42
